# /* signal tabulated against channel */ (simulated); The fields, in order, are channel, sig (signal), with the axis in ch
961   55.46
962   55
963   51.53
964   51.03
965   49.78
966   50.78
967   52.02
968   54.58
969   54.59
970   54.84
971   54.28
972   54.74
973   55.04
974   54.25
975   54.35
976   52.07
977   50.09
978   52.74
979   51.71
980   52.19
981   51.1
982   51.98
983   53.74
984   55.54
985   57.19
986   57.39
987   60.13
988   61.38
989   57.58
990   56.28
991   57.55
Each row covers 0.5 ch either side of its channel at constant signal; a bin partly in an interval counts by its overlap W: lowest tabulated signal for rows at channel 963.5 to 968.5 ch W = 49.78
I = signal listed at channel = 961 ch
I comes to 55.46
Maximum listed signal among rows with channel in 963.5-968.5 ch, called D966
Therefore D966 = 54.58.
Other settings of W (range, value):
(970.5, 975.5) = 54.25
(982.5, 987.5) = 53.74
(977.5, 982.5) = 51.1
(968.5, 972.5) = 54.28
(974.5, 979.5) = 50.09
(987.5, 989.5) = 57.58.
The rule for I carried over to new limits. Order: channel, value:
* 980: 52.19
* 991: 57.55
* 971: 54.28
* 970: 54.84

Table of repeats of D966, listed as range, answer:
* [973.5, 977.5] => 54.35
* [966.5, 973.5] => 55.04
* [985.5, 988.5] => 61.38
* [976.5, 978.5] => 52.74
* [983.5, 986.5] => 57.39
